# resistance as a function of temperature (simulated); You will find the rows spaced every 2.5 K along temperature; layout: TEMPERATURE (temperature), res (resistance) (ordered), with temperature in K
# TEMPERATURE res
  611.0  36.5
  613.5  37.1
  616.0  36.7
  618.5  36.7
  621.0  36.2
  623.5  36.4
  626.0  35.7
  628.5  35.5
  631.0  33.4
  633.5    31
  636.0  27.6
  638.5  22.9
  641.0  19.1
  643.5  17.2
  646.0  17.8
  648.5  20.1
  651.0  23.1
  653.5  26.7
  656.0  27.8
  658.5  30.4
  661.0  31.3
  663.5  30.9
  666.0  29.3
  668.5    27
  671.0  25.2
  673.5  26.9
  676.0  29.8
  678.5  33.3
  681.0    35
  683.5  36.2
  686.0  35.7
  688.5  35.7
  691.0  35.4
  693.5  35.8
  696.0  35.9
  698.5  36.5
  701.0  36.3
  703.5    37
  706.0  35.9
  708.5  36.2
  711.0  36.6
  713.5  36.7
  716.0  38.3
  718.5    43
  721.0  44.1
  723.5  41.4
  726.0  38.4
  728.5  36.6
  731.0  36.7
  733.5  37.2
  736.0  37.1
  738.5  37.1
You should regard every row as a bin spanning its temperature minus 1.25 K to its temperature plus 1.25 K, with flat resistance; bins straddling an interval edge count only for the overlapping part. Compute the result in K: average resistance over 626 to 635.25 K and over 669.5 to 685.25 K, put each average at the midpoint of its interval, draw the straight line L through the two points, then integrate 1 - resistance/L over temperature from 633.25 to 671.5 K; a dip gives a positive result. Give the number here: 8.2 K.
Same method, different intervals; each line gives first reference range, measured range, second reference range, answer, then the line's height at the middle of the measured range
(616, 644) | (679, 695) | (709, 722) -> 0.45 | 36.6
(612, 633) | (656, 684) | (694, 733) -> 5.08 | 36.9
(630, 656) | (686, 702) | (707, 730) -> -0.86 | 34.1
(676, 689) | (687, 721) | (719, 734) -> -0.15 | 36.9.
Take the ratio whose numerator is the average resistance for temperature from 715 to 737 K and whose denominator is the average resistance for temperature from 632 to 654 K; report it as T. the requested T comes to 1.7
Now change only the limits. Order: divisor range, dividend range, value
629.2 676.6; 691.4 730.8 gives 1.44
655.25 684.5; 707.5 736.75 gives 1.28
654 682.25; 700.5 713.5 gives 1.23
